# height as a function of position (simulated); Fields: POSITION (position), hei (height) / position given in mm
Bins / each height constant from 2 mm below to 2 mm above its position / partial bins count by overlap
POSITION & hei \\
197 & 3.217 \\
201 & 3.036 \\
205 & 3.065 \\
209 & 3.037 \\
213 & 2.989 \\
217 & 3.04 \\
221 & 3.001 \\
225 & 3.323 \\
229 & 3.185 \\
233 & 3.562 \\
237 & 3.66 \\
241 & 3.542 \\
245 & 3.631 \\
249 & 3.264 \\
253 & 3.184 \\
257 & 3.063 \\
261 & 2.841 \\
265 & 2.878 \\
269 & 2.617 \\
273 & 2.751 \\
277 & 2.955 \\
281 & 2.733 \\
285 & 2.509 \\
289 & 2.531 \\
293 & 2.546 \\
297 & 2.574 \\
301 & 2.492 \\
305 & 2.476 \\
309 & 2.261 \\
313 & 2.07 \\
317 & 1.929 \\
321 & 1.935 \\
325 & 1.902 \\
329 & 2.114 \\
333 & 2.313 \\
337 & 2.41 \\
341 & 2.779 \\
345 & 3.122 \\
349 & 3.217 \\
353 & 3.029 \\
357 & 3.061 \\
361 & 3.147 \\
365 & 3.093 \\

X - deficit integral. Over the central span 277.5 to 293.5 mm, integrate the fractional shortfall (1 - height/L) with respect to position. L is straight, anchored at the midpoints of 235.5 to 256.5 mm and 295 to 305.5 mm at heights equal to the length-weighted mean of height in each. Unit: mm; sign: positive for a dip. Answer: 0.86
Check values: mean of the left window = 3.42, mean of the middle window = 2.62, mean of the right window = 2.52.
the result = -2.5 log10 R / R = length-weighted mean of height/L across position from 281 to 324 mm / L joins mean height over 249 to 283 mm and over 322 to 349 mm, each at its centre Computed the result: 0.149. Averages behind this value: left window 2.9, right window 2.48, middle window 2.34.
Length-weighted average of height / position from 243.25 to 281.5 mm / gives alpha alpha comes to 3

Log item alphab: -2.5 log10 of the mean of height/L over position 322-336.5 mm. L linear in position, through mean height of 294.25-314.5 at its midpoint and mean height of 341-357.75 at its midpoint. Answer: 0.29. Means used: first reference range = 2.39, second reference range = 3.07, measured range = 2.13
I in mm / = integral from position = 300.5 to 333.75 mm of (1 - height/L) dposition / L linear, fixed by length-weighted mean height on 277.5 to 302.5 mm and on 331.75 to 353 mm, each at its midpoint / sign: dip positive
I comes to 6.8 mm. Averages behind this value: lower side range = 2.59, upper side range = 2.81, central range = 2.15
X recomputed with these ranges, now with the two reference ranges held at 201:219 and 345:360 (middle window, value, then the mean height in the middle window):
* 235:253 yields -2.6 mm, 3.49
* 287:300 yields 2.2 mm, 2.55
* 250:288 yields 2.8 mm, 2.84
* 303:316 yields 3.5 mm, 2.24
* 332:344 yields 2.1 mm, 2.57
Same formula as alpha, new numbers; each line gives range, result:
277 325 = 2.37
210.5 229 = 3.1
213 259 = 3.3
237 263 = 3.29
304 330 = 2.08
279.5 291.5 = 2.58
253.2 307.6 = 2.7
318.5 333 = 2.03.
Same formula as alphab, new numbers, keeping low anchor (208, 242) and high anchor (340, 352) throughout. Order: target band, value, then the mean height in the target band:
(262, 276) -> 0.152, 2.77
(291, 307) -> 0.237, 2.52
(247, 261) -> 0.030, 3.12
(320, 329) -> 0.496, 1.96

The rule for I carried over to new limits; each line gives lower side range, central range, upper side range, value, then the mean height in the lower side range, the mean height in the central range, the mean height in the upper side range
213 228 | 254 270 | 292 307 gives -0.5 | 3.11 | 2.89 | 2.52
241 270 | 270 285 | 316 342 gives 0.4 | 3.12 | 2.76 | 2.19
